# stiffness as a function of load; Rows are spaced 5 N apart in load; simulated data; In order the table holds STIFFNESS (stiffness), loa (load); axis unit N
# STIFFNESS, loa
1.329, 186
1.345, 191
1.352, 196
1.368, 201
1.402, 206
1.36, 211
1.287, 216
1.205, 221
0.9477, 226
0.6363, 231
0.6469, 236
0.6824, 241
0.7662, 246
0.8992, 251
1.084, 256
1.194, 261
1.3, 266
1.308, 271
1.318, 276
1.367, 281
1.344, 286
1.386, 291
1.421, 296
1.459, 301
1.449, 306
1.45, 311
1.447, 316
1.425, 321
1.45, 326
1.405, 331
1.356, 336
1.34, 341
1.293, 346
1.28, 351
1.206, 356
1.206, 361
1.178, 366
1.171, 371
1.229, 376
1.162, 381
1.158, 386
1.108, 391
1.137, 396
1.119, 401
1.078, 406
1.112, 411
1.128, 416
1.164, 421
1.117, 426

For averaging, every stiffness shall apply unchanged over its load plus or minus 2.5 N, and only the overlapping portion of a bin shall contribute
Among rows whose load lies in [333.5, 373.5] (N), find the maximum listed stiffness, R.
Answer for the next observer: 1.356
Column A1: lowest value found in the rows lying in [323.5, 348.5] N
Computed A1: 1.293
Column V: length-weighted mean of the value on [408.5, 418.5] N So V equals 1.12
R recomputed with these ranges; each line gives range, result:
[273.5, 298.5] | 1.421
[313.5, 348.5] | 1.45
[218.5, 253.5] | 1.205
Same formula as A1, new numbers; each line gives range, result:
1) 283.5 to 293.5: 1.344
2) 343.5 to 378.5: 1.171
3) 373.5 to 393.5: 1.108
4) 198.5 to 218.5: 1.287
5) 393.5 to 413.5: 1.078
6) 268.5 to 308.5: 1.308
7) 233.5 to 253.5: 0.6469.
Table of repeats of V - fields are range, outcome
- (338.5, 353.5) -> 1.3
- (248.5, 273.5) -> 1.16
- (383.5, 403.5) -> 1.13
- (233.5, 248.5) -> 0.698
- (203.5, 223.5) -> 1.31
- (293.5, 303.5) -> 1.44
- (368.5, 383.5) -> 1.19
